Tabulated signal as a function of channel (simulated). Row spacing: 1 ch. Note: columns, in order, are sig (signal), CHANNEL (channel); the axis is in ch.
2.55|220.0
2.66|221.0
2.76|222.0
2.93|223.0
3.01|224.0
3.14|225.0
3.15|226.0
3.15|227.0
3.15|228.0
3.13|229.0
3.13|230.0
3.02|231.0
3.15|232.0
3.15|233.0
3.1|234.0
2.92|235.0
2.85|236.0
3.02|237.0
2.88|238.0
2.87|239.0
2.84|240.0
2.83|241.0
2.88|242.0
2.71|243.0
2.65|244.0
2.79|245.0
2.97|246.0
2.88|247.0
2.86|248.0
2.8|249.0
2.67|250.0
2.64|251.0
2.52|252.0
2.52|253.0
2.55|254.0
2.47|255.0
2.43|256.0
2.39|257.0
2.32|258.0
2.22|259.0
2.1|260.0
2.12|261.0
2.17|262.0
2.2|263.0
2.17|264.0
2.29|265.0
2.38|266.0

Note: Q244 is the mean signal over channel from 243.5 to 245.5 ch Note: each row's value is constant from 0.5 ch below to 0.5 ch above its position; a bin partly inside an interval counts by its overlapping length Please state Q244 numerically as 2.72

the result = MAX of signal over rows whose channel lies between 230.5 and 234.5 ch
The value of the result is 3.15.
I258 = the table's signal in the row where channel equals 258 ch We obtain 2.32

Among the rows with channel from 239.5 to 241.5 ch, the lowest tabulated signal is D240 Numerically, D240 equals 2.83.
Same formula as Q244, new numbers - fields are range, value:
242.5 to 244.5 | 2.68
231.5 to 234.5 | 3.13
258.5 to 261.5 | 2.15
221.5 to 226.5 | 3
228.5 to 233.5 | 3.12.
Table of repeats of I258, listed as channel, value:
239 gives 2.87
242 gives 2.88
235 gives 2.92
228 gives 3.15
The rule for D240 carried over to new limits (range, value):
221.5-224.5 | 2.76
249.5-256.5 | 2.43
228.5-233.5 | 3.02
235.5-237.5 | 2.85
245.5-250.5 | 2.67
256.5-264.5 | 2.1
